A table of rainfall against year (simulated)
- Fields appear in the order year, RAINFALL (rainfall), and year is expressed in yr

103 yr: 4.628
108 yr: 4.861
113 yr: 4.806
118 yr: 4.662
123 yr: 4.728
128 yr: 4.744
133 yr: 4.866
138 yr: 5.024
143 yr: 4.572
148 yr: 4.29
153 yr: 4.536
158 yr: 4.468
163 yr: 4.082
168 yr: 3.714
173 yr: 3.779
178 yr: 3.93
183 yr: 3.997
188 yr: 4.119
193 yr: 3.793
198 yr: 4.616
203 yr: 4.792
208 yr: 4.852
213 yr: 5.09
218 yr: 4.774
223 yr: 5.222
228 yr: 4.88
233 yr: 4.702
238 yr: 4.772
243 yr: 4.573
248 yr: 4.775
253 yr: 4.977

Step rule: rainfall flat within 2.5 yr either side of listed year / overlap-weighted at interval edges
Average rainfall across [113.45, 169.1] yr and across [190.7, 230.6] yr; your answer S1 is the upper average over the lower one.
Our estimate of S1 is 1.05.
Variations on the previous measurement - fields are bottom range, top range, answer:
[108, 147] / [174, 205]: 0.88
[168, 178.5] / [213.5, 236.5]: 1.29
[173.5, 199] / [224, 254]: 1.19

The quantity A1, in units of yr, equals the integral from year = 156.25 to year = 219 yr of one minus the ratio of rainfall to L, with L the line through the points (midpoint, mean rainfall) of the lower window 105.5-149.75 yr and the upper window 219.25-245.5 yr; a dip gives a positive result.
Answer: 6.47 yr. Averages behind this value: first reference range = 4.74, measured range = 4.3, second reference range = 4.83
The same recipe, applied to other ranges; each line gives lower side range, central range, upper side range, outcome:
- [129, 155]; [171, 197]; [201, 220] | 4.5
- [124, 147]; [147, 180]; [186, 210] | 3.6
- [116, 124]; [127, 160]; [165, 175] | -3.0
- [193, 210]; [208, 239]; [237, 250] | -1.7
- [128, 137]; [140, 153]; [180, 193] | 0.4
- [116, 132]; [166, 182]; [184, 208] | 2.3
